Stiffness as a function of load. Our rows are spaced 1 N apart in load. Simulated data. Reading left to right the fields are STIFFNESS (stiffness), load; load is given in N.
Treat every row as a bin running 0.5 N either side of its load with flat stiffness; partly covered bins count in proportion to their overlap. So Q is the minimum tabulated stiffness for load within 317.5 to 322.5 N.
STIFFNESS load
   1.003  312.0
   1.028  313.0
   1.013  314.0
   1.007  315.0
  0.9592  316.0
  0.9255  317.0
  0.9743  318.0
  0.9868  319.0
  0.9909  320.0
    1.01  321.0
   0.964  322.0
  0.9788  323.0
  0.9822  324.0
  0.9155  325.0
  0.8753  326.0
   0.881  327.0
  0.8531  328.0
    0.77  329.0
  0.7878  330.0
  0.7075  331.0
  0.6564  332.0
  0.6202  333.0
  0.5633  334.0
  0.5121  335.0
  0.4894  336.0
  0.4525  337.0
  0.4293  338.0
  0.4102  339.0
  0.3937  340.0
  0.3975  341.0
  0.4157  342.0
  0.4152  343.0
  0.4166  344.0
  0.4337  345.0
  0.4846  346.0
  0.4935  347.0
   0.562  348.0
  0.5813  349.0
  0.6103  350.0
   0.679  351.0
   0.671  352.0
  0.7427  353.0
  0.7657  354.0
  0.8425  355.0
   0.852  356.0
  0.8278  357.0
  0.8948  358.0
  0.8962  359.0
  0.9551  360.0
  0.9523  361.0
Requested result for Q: 0.964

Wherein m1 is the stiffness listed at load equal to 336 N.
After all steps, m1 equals 0.4894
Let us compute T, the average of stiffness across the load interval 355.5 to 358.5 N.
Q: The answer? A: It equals 0.858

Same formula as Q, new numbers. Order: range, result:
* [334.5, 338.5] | 0.4293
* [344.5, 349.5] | 0.4337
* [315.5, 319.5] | 0.9255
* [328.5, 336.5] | 0.4894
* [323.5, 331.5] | 0.7075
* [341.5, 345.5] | 0.4152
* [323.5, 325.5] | 0.9155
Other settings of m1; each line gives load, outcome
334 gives 0.5633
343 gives 0.4152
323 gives 0.9788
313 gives 1.028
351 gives 0.679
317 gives 0.9255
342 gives 0.4157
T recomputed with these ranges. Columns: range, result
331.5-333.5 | 0.638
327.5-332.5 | 0.755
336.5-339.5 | 0.431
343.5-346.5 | 0.445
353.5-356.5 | 0.82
